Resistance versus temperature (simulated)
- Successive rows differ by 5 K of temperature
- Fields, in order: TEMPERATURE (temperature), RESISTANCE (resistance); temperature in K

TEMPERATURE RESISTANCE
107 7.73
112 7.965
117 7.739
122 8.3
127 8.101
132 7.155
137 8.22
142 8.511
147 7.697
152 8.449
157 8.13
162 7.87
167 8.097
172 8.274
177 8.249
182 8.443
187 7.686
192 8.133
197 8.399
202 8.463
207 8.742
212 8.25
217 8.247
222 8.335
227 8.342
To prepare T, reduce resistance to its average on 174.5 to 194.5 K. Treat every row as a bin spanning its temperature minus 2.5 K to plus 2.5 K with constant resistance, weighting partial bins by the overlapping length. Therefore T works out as 8.13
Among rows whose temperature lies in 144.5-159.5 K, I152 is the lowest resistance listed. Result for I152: 7.697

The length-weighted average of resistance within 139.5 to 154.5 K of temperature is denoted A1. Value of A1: 8.22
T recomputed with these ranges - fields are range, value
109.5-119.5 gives 7.85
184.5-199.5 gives 8.07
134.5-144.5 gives 8.37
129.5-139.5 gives 7.69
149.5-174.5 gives 8.16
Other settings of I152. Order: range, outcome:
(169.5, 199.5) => 7.686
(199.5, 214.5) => 8.25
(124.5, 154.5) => 7.155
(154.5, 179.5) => 7.87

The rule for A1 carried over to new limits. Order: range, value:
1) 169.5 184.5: 8.32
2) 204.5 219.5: 8.41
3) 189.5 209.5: 8.43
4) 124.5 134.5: 7.63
